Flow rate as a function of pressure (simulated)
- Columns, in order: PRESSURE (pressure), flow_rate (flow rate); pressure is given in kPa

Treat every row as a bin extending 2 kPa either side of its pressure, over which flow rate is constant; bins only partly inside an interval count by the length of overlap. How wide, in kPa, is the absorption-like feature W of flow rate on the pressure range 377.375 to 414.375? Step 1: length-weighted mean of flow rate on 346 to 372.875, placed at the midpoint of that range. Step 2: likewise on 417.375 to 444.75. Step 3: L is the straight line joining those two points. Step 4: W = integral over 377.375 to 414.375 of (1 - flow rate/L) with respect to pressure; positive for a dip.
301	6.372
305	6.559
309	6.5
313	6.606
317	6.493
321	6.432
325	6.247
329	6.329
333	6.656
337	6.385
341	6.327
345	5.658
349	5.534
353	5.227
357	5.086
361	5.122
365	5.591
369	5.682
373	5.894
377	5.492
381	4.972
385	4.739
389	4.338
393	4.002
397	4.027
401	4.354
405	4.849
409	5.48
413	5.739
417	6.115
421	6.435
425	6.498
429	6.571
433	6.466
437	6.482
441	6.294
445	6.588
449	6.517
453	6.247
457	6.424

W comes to 7.5 kPa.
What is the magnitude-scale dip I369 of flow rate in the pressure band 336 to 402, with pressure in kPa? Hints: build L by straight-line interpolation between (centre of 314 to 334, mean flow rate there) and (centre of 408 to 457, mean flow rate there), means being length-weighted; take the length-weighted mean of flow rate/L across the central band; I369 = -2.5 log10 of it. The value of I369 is 0.22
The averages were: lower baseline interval 6.43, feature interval 5.2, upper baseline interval 6.31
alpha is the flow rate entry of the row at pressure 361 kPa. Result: 5.122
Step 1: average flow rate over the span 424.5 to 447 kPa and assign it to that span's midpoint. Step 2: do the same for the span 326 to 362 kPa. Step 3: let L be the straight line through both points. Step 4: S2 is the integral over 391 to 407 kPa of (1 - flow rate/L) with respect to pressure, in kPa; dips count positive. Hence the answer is 4.93 kPa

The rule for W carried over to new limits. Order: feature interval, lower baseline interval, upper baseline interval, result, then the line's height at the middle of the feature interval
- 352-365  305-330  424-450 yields 2.5 kPa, 6.46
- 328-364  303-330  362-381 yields 1.2 kPa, 5.98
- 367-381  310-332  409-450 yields 1.7 kPa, 6.38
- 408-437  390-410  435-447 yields -3.5 kPa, 5.57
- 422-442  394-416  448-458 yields -2.6 kPa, 5.74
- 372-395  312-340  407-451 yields 5.4 kPa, 6.36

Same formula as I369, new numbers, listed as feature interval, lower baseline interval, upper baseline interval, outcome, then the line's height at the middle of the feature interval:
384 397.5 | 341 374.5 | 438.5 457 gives 0.341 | 5.85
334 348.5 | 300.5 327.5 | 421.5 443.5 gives 0.063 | 6.46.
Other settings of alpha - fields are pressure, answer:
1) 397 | 4.027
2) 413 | 5.739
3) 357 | 5.086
